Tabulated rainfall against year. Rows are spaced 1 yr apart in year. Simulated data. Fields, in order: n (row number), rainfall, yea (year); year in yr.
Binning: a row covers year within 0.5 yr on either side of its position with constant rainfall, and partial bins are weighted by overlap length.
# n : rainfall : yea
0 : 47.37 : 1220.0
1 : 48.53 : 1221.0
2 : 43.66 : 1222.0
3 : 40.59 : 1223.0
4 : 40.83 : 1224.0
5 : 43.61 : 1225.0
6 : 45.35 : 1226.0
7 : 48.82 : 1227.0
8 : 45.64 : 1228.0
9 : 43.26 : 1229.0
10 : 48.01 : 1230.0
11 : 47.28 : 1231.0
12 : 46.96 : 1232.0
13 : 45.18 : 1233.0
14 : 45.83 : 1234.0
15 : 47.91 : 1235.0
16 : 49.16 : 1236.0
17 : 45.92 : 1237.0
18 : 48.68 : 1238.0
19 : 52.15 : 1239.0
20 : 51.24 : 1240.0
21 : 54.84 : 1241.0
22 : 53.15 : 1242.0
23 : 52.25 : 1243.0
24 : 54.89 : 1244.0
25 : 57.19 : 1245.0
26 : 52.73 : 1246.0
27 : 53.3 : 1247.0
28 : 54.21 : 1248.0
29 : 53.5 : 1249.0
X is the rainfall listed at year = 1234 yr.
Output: 45.83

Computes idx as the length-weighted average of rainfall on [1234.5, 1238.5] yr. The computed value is 47.9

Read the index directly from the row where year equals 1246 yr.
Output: 52.73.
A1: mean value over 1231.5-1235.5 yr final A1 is 46.5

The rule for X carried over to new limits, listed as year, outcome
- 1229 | 43.26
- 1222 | 43.66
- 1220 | 47.37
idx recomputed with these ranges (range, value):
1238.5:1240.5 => 51.7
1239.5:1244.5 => 53.3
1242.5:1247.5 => 54.1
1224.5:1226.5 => 44.5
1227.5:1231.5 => 46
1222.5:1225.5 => 41.7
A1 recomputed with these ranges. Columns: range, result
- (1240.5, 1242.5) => 54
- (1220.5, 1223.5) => 44.3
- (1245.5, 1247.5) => 53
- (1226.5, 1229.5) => 45.9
